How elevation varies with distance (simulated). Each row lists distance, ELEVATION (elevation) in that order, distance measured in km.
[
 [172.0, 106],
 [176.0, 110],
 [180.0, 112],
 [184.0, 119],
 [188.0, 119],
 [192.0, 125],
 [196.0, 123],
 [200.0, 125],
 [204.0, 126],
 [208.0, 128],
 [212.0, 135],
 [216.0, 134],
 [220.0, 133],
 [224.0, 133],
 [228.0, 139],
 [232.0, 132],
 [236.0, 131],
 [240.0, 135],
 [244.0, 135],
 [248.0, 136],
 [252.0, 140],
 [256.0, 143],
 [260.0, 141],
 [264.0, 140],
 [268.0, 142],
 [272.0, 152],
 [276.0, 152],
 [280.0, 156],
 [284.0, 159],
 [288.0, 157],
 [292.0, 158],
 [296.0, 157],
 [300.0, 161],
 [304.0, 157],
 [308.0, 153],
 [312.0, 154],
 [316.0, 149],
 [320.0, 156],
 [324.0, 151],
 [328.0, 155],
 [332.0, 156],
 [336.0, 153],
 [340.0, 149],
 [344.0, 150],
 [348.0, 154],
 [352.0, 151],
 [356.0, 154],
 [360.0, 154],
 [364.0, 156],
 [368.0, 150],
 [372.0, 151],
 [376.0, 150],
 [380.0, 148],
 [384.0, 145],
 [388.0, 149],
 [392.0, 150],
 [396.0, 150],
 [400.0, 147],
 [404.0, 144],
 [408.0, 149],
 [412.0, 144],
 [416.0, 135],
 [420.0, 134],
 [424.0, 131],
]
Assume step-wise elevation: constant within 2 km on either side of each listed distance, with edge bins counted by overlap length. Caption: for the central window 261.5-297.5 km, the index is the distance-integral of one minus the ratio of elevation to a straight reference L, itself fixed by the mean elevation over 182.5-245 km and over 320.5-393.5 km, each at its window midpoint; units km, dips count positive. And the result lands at -3.3 km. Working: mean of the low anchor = 129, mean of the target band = 152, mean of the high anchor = 152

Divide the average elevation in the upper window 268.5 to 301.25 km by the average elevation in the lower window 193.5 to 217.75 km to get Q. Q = 1.21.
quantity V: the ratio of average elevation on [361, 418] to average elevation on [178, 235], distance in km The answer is 1.16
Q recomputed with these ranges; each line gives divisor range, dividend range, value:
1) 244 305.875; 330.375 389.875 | 1.01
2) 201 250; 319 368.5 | 1.15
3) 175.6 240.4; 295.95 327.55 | 1.22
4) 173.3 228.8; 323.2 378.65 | 1.22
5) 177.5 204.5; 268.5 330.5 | 1.28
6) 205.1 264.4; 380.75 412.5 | 1.09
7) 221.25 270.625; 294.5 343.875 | 1.12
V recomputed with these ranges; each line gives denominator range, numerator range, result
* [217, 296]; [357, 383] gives 1.06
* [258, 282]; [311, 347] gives 1.04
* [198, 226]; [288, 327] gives 1.19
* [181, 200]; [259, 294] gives 1.24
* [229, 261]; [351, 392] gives 1.10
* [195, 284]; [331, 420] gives 1.08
